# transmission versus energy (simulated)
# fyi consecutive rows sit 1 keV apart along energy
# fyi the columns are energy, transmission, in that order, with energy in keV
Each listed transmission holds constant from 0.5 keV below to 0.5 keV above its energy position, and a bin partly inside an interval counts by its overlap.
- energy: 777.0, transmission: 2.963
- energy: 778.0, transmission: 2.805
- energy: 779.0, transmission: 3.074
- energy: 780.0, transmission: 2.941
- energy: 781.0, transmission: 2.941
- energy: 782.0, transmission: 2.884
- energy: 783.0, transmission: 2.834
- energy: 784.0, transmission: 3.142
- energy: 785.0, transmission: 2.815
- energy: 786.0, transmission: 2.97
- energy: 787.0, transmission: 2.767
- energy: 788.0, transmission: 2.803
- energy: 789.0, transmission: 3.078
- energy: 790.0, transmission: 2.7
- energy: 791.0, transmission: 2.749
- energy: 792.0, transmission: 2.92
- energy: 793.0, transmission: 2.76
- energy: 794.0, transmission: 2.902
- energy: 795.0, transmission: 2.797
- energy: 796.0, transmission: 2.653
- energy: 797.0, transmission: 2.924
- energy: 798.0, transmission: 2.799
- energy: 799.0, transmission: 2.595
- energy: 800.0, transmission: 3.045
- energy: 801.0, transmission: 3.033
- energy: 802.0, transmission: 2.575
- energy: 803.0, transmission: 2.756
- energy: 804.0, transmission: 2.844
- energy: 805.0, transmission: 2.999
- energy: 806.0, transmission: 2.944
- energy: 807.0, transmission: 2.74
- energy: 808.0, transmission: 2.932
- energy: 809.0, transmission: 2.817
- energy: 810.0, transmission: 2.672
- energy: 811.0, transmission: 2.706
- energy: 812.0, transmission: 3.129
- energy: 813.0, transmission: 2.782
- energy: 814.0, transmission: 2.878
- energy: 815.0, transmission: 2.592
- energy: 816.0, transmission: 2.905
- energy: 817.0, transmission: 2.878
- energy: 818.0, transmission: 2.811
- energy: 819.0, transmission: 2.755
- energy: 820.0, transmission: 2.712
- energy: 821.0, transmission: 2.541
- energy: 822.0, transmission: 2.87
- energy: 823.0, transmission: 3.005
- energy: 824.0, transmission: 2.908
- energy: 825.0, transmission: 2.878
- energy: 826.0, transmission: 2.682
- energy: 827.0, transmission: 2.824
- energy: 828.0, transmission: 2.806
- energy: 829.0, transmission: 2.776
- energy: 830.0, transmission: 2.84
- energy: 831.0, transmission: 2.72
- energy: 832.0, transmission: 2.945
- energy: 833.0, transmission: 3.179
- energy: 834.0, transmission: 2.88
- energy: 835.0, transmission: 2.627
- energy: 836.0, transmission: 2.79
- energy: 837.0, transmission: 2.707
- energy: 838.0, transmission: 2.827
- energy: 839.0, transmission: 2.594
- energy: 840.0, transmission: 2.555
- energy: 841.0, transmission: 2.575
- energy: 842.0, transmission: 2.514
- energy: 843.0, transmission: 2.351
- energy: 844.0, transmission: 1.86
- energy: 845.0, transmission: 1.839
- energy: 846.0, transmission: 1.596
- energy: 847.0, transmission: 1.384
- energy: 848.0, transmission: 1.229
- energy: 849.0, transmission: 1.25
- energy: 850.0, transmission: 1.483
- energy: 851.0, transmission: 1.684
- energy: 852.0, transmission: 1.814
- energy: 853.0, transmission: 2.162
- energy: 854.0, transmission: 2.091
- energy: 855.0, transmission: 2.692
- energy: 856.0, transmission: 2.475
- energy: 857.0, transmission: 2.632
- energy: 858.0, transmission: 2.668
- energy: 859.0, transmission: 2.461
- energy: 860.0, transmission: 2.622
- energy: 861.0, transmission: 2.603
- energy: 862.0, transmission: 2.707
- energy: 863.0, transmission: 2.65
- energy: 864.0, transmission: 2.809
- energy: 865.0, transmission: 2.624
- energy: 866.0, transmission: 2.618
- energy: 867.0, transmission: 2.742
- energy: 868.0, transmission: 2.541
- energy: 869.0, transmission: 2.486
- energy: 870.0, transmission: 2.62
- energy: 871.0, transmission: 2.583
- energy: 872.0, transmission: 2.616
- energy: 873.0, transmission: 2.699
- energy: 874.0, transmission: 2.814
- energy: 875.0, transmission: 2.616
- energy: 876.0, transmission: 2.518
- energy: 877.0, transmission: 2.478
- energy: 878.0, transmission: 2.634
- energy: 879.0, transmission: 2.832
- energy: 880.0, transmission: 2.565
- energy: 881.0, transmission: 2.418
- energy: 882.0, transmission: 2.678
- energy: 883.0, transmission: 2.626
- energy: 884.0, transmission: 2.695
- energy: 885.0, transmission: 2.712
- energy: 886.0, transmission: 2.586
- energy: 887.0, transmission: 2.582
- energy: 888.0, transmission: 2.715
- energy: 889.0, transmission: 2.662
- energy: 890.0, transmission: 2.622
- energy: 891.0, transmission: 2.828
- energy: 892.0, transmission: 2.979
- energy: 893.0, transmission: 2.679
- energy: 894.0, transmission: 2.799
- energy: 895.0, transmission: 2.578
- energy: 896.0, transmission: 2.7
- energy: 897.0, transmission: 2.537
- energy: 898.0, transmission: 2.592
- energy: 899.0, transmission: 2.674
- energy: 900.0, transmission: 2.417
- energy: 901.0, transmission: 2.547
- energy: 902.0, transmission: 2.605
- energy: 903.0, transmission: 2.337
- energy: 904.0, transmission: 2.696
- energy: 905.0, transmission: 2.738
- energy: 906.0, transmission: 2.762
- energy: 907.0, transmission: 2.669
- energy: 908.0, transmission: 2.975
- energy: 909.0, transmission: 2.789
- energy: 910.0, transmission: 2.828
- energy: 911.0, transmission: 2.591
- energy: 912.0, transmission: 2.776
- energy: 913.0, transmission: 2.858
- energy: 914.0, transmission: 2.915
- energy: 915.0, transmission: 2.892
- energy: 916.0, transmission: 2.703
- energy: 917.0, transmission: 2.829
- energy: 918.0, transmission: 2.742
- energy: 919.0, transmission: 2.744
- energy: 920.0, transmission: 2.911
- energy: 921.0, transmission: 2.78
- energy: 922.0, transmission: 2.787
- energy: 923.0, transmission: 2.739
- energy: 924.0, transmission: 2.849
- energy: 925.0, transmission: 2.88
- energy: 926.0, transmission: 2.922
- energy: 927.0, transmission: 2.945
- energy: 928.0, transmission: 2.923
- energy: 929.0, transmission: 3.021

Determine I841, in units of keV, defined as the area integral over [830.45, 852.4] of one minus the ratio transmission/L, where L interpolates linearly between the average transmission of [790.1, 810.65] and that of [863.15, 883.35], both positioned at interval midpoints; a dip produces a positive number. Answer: 3.8 keV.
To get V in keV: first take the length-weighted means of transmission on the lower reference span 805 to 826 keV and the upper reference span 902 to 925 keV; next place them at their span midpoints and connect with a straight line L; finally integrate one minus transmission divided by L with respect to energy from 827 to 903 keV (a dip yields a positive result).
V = 7.6 keV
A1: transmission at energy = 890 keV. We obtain 2.622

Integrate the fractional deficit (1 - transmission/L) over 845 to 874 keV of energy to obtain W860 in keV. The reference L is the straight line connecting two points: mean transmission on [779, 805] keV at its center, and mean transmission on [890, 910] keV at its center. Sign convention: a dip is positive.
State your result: 4.64 keV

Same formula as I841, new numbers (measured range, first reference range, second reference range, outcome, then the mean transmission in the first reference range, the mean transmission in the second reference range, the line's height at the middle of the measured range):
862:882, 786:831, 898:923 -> 1.0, 2.82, 2.73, 2.76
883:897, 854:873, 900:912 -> -0.2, 2.61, 2.68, 2.65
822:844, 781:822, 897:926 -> 0.5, 2.83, 2.74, 2.8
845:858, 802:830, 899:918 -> 4.1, 2.82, 2.72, 2.78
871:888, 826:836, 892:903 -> 0.3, 2.83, 2.62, 2.68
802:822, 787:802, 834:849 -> -1.5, 2.83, 2.23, 2.61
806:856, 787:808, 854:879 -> 3.7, 2.83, 2.61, 2.73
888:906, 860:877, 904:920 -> 0.5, 2.64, 2.79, 2.74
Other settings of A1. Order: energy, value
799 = 2.595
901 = 2.547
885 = 2.712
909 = 2.789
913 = 2.858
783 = 2.834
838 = 2.827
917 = 2.829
